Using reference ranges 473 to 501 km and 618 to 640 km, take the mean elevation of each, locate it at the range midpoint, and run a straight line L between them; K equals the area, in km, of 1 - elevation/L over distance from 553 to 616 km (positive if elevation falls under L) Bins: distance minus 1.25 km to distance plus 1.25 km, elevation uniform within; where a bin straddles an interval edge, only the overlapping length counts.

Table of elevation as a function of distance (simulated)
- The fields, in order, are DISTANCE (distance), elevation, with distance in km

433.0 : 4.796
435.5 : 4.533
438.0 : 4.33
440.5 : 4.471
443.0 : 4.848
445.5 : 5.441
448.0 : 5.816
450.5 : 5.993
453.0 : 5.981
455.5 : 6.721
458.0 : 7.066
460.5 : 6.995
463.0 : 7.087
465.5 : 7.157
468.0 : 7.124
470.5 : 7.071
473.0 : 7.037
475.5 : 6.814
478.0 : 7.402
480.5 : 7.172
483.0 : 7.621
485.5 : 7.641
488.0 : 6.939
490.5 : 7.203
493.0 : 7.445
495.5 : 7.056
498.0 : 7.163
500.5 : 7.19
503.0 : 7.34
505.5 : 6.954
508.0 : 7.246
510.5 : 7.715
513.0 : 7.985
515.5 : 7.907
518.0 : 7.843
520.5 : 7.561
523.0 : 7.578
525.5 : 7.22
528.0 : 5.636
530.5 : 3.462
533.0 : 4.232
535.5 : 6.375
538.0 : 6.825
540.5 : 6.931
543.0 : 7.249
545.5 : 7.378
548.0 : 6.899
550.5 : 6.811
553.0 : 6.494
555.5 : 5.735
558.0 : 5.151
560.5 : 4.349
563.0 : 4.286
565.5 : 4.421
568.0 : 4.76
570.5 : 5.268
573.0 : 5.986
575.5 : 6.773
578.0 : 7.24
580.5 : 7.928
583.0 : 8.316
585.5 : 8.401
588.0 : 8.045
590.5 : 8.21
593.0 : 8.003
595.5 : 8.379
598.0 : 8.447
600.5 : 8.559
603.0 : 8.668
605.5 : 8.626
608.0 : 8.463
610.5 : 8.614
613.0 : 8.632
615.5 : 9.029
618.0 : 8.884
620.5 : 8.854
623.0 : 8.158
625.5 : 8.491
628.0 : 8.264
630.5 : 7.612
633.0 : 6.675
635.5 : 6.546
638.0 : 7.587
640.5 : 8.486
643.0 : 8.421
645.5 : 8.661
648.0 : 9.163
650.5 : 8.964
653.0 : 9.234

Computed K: 4.1 km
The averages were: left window 7.23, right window 7.86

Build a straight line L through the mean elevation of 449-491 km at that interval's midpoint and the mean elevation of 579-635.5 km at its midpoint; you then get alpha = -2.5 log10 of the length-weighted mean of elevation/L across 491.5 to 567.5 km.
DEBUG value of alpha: 0.15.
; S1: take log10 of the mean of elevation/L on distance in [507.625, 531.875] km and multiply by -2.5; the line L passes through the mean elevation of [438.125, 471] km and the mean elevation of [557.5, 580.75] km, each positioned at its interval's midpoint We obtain -0.198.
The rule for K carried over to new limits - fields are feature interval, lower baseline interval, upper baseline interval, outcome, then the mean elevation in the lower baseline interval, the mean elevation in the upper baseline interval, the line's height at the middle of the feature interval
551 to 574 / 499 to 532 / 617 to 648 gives 6.9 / 7.03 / 8.09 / 7.46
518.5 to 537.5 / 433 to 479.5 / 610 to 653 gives 2.5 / 6.18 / 8.32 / 7.06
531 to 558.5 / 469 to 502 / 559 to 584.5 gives 0.1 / 7.21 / 5.95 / 6.34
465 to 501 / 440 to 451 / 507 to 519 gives -3.0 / 5.32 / 7.75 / 6.67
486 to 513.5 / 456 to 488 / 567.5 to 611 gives 0.1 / 7.16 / 7.74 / 7.3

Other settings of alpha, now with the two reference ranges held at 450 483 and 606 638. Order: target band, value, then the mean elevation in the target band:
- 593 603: -0.06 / 8.43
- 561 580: 0.36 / 5.58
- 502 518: -0.04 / 7.55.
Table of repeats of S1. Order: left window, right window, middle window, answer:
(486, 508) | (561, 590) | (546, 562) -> 0.13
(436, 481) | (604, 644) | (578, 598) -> -0.05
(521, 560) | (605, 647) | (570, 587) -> -0.01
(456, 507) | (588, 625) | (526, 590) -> 0.27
